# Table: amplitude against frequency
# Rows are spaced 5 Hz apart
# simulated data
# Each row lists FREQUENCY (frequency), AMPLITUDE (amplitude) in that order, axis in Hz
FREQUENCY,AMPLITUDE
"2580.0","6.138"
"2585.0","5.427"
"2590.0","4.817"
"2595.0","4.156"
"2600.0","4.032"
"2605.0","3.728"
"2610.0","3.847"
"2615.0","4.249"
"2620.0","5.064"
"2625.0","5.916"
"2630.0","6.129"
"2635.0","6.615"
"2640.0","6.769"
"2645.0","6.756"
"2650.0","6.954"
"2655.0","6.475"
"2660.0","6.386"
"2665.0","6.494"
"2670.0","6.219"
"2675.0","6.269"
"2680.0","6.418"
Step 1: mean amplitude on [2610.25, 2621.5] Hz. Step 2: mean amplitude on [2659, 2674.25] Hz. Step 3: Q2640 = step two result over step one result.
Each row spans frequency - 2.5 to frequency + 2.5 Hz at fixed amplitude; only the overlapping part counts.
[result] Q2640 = 1.4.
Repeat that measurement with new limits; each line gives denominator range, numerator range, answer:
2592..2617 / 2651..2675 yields 1.60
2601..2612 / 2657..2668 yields 1.68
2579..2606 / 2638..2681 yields 1.39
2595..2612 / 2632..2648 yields 1.71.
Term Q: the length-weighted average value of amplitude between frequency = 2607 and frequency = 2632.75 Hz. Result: 5.03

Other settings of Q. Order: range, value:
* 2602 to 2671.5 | 5.81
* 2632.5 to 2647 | 6.71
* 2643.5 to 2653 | 6.85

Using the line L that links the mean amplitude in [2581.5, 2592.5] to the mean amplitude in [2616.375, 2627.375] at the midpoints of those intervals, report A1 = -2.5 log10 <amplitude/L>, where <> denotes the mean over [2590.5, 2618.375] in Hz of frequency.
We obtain 0.28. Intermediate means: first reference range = 5.21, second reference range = 5.36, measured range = 4.09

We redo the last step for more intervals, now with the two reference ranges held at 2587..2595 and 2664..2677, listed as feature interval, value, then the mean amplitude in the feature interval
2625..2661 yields -0.144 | 6.55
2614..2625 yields 0.054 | 5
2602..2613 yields 0.291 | 3.82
